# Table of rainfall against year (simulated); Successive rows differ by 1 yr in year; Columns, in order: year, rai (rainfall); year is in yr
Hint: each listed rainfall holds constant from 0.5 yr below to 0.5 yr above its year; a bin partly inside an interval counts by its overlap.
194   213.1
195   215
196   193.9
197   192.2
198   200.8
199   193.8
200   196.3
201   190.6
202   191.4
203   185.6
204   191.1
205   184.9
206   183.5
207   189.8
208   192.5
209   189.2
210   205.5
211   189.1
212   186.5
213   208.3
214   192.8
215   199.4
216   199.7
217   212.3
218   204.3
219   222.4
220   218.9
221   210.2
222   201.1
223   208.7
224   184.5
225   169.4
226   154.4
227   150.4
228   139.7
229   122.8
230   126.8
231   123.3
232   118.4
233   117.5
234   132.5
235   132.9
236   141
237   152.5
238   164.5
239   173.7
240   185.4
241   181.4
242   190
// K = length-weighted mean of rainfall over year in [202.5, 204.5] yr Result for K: 188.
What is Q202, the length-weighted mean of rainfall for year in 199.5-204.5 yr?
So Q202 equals 191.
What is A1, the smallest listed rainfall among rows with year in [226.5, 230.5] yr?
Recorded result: 122.8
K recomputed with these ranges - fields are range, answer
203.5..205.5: 188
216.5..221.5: 214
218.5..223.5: 212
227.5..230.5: 130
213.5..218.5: 202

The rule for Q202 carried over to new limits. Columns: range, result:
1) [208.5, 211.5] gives 195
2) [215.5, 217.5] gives 206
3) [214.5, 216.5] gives 200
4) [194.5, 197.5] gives 200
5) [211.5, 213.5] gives 197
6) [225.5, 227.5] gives 152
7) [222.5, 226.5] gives 179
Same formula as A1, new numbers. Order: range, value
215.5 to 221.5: 199.7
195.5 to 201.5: 190.6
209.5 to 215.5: 186.5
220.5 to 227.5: 150.4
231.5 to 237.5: 117.5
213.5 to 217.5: 192.8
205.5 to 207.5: 183.5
